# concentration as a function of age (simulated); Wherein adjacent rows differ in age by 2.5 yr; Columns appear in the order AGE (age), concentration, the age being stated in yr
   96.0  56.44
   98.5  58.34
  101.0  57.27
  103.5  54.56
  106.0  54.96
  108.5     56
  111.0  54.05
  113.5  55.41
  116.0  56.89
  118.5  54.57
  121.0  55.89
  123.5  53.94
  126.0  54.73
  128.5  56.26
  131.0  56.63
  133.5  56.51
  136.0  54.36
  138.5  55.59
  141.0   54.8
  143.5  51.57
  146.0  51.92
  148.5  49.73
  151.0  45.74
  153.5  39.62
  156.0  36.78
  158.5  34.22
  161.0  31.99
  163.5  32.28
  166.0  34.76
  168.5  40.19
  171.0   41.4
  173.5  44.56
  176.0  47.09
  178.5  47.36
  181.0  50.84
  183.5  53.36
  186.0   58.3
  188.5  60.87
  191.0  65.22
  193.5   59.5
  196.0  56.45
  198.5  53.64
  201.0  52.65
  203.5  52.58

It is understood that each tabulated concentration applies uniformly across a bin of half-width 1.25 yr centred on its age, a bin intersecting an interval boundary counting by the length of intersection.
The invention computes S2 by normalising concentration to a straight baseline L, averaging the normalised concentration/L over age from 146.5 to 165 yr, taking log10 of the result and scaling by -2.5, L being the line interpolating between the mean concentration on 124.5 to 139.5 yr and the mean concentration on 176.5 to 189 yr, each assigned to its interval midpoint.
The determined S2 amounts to 0.36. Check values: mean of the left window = 55.7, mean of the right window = 53.3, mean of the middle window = 39.1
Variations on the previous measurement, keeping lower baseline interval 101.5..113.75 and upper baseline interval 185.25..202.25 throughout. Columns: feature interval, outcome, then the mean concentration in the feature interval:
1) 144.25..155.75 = 0.22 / 46.1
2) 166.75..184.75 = 0.24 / 46.1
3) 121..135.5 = 0.00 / 55.6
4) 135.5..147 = 0.05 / 53.6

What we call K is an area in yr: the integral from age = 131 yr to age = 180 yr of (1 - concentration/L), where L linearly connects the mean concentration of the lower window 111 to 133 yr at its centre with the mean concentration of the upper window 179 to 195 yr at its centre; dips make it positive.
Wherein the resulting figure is 9.9 yr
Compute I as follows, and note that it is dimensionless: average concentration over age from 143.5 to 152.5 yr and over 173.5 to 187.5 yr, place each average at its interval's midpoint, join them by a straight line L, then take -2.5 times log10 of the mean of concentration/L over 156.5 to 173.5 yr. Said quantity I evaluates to 0.34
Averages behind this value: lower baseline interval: 49.2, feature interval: 36.5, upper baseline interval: 50.9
